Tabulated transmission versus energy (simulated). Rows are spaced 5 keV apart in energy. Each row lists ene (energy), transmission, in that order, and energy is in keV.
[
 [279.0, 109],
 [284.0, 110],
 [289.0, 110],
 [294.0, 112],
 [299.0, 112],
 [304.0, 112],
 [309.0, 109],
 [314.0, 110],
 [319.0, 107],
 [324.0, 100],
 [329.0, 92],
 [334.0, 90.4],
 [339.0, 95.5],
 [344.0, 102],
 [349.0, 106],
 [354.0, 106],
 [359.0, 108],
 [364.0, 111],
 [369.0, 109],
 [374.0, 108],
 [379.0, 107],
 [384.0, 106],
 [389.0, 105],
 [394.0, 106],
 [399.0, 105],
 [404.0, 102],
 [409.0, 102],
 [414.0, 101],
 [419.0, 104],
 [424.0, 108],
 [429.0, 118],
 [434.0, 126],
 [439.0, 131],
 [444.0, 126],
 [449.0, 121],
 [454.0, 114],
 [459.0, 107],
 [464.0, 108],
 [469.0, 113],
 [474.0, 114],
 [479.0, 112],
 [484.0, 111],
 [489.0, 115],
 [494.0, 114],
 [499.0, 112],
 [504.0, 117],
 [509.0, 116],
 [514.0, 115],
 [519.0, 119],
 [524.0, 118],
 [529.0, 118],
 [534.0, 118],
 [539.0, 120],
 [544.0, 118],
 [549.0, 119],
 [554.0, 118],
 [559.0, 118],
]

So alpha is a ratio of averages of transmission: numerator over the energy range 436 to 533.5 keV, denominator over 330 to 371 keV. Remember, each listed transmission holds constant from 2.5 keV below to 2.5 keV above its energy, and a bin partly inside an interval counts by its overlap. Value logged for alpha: 1.13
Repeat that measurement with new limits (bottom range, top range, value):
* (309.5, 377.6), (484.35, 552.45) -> 1.13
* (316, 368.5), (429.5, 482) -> 1.15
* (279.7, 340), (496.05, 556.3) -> 1.11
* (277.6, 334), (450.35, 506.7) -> 1.06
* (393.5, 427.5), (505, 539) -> 1.13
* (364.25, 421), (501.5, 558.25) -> 1.12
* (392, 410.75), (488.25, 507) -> 1.10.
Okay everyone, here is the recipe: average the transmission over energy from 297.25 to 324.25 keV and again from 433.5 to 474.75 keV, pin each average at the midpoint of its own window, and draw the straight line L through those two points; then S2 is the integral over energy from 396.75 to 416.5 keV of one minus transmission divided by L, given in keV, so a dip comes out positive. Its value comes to 2.1 keV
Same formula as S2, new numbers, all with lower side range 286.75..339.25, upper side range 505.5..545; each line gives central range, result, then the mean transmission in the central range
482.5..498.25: 0.3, 113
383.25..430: 2.2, 105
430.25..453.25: -2.4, 125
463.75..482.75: 0.4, 112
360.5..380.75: -0.1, 109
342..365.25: 0.2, 106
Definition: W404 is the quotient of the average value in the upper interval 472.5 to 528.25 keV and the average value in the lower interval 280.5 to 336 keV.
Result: 1.08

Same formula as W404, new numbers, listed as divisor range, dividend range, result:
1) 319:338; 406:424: 1.07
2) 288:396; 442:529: 1.09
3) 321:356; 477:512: 1.15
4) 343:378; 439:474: 1.08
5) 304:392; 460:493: 1.07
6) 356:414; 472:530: 1.08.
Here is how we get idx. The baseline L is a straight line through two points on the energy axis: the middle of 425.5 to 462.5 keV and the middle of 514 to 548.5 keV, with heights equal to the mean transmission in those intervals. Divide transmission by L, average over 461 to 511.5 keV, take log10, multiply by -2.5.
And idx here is 0.06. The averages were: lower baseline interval 120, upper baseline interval 118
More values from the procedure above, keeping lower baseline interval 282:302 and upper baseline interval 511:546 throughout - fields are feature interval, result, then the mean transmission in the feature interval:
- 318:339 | 0.163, 96.4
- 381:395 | 0.081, 106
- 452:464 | 0.058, 110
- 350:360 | 0.061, 107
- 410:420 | 0.125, 102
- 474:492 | 0.035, 113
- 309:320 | 0.028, 109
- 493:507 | 0.025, 114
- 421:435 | -0.008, 116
